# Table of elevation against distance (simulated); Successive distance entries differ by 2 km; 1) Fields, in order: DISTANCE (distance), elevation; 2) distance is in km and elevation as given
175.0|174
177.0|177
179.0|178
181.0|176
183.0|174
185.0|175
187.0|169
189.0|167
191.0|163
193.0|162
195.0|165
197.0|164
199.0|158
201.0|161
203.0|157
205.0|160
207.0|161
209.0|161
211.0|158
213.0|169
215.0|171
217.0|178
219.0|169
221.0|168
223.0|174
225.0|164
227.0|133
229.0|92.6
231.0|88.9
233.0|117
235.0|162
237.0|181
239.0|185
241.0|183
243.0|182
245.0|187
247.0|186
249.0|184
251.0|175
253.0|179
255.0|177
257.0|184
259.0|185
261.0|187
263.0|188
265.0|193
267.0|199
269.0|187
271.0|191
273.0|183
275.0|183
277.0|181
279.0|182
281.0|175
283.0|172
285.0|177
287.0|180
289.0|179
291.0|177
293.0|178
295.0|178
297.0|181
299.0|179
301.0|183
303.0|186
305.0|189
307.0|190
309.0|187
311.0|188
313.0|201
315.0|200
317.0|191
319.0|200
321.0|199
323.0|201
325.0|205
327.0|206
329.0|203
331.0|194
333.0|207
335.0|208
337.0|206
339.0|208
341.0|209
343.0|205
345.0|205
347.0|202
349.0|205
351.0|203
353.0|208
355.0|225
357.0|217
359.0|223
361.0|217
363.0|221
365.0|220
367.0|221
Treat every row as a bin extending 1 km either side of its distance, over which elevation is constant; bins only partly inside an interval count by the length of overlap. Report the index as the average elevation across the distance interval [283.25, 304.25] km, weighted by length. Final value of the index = 180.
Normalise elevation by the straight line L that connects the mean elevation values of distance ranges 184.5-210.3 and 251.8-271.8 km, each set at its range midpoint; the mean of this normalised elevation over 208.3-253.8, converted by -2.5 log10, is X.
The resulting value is 0.08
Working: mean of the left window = 163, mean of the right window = 187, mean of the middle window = 163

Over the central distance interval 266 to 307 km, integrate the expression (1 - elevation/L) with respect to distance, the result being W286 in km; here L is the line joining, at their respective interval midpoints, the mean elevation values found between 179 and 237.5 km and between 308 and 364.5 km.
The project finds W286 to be 1.06 km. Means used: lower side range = 159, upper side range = 205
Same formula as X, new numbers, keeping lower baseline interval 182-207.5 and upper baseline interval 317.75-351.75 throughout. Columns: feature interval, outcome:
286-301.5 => 0.08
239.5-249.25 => -0.04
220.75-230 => 0.19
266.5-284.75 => 0.02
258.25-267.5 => -0.04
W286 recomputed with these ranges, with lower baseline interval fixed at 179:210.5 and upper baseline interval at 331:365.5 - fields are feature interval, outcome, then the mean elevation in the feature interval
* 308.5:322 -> 0.36 km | 195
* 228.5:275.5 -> 2.15 km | 174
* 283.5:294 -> 0.82 km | 178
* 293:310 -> 1.12 km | 184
